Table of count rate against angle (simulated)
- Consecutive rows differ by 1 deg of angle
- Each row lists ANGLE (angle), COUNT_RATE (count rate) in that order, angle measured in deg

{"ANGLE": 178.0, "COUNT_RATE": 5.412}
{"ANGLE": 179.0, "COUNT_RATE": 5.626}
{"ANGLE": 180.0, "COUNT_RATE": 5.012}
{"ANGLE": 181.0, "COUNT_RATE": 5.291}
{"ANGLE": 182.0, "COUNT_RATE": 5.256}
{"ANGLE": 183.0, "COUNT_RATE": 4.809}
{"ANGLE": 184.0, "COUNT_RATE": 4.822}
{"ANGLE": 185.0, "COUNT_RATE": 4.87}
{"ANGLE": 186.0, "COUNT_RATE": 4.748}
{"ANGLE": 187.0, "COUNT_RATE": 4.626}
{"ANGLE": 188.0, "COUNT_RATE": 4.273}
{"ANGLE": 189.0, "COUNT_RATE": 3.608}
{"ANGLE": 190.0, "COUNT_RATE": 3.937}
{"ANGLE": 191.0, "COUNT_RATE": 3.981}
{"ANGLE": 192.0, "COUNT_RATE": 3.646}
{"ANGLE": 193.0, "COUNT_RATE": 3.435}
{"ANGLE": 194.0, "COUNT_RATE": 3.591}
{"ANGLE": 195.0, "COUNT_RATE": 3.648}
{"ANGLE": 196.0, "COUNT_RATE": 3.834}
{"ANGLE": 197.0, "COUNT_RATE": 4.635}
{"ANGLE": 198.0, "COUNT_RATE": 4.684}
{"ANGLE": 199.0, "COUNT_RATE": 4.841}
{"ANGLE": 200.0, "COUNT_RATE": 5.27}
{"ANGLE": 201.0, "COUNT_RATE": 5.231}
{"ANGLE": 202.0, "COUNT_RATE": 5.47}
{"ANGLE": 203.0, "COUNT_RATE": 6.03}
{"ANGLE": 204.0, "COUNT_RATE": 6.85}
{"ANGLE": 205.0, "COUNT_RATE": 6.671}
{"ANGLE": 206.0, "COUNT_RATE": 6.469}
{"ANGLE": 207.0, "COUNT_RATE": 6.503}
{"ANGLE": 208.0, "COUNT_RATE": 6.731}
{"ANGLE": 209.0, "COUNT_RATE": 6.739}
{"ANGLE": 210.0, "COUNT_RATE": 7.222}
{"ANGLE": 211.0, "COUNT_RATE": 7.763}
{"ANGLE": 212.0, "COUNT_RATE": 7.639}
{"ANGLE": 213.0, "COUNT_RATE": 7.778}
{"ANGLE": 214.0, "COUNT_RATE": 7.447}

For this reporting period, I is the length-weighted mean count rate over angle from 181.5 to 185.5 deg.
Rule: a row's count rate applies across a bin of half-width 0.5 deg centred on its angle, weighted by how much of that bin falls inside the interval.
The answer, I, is 4.94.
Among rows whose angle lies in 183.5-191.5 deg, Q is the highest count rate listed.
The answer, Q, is 4.87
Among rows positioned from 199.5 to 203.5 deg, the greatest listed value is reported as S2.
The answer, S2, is 6.03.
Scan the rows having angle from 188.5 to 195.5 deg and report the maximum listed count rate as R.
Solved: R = 3.981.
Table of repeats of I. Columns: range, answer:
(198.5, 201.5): 5.11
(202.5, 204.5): 6.44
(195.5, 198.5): 4.38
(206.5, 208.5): 6.62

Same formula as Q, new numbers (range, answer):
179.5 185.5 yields 5.291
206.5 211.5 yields 7.763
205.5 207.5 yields 6.503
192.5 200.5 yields 5.27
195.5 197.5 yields 4.635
